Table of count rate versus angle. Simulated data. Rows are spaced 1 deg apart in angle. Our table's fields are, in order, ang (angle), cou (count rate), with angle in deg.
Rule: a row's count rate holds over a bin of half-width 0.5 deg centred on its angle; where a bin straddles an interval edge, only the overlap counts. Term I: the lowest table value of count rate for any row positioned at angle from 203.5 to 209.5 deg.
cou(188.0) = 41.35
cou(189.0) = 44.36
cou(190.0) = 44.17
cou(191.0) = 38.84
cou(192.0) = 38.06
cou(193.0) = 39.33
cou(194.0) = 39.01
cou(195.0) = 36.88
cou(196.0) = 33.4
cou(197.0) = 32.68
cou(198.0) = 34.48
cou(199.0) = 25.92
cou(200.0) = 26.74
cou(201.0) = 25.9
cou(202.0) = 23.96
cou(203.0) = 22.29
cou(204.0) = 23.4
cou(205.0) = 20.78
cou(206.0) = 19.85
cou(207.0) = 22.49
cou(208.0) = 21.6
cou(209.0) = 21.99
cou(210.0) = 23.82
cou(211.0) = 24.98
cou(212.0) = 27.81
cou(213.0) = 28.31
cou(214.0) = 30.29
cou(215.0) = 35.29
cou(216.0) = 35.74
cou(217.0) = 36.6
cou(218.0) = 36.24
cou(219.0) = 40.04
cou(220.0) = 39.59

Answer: 19.85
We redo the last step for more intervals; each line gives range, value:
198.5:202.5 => 23.96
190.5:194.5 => 38.06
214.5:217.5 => 35.29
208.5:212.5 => 21.99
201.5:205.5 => 20.78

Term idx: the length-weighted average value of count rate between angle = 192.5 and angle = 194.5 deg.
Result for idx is 39.2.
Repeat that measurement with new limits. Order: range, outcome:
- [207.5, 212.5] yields 24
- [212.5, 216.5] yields 32.4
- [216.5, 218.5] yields 36.4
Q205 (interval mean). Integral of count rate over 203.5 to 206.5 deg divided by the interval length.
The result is 21.3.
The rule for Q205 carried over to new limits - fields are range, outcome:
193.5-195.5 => 37.9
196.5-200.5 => 30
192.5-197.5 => 36.3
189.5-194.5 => 39.9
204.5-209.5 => 21.3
